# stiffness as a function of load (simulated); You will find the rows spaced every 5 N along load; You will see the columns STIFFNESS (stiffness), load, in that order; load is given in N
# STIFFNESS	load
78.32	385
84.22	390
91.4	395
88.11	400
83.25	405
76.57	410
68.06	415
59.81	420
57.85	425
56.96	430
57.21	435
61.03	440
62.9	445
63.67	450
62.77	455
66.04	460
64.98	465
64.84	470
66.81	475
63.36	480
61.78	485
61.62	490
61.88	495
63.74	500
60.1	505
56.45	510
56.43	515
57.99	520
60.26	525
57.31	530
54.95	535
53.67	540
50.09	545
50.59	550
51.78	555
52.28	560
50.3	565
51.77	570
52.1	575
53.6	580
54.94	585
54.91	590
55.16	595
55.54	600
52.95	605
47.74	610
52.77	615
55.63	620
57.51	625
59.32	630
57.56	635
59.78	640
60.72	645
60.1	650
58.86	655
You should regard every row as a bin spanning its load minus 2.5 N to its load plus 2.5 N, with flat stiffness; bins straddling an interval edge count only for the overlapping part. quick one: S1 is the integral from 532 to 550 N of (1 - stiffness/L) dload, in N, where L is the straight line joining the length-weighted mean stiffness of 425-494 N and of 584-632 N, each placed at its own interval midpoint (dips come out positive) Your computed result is 1.7 N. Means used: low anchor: 62.4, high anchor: 54.6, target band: 52.7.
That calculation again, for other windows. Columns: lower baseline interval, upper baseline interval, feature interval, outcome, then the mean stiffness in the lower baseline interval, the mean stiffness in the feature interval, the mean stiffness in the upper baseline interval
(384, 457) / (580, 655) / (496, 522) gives 1.89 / 70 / 59.1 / 56.1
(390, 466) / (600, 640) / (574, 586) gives 0.91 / 68.6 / 53.6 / 55.1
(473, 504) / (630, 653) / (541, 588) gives 7.08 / 63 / 52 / 59.5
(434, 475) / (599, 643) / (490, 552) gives 3.16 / 63.4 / 57.2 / 55.5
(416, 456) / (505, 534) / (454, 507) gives -4.01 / 60.5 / 63.5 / 57.8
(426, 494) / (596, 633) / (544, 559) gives 1.75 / 62.5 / 51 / 54.6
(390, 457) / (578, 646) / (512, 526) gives 0.95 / 69.1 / 57.9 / 55.5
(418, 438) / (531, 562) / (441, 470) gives -3.73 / 58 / 64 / 52.5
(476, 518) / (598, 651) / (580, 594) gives 0.70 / 60.9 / 54.7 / 56.2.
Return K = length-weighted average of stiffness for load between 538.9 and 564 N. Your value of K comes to 51.5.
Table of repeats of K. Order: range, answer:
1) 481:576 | 56.2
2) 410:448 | 61.6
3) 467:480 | 65.3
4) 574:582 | 52.9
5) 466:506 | 63.2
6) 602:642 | 55.4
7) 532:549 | 52.8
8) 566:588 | 53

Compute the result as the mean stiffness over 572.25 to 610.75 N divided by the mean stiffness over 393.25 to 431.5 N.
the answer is 0.74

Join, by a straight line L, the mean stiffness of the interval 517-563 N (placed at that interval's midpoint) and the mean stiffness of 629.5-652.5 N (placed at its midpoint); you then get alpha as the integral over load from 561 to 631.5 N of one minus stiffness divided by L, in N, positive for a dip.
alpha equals 4.25 N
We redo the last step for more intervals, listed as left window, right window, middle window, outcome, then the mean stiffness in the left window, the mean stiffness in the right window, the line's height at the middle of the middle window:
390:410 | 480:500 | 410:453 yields 8.7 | 85.8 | 62.2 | 77.5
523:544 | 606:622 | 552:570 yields 1.0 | 56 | 52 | 54.6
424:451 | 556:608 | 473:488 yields -1.5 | 59.8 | 53.3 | 57.9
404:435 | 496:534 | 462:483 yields -1.1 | 65.5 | 58.9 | 61.8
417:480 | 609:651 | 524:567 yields 4.5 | 62.2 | 57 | 59.4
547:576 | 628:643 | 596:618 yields 1.4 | 51.4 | 58.9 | 56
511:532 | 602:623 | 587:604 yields -0.5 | 57.9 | 52.5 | 53.5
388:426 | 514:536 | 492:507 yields 0.0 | 76.8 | 57.6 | 61.8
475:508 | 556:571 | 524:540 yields -0.1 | 62.4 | 51.5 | 56.2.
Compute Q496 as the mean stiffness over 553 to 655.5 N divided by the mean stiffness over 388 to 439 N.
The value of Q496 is 0.76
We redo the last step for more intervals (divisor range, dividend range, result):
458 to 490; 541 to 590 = 0.81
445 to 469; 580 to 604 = 0.85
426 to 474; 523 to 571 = 0.86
